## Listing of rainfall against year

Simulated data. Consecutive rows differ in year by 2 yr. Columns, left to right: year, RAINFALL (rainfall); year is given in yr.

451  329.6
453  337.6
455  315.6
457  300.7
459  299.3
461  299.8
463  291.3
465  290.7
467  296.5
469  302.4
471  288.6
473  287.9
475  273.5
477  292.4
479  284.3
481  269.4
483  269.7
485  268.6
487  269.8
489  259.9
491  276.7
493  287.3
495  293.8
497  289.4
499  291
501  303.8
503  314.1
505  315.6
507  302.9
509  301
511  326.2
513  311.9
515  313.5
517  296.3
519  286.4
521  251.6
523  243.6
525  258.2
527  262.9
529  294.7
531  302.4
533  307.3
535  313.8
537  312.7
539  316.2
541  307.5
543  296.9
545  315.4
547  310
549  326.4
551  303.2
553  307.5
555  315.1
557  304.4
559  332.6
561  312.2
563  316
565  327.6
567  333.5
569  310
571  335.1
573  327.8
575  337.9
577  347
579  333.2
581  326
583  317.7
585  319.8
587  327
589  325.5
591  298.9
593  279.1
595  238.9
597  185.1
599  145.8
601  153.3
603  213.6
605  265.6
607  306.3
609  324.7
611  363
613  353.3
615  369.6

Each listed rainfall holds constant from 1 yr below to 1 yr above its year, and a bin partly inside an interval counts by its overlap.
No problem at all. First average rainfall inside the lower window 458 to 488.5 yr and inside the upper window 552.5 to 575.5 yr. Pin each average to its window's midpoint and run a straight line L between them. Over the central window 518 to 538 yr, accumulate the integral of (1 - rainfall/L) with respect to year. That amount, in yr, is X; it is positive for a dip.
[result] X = 1.56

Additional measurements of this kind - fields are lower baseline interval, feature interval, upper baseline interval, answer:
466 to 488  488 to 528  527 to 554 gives 0.7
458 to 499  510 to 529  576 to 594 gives 0.9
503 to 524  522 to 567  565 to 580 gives 1.5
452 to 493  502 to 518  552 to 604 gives -1.1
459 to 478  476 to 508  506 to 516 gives 1.7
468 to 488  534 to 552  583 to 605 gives -3.2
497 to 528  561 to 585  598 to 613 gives -5.0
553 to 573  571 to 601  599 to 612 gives 0.0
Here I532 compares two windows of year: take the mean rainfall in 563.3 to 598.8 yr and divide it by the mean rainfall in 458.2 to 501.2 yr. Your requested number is 1.1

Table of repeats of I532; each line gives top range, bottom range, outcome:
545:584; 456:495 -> 1.13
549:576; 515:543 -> 1.11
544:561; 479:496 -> 1.14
